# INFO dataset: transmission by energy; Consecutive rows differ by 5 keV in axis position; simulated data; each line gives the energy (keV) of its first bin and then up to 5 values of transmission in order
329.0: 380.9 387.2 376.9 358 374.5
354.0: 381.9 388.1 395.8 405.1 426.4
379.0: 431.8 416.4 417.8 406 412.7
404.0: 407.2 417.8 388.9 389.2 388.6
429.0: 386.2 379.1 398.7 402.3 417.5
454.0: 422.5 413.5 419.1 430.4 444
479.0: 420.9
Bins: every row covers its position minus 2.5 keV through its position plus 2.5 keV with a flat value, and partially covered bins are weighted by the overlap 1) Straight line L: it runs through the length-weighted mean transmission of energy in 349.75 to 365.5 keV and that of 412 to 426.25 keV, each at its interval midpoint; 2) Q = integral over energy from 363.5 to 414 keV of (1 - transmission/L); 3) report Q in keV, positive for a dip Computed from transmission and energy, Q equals -3.3 keV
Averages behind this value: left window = 387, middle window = 413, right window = 389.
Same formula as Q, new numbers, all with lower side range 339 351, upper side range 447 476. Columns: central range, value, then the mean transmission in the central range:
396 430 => 0.1 keV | 399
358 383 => -2.0 keV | 411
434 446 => 0.5 keV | 396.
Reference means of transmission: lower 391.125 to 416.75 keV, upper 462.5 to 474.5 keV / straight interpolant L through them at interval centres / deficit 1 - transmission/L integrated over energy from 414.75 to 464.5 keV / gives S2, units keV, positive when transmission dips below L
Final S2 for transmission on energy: 2.3 keV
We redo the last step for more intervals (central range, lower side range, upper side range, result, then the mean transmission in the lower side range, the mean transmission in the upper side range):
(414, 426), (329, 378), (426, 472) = 0.4 keV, 389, 408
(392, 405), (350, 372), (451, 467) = -0.2 keV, 392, 419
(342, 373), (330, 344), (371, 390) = 1.0 keV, 378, 423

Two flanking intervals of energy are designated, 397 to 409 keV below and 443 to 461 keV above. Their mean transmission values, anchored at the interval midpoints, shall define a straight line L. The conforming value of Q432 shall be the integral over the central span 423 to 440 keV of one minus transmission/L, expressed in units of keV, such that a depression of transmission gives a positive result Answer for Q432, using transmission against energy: 1.1 keV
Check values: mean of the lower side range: 411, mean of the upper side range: 415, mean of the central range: 387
